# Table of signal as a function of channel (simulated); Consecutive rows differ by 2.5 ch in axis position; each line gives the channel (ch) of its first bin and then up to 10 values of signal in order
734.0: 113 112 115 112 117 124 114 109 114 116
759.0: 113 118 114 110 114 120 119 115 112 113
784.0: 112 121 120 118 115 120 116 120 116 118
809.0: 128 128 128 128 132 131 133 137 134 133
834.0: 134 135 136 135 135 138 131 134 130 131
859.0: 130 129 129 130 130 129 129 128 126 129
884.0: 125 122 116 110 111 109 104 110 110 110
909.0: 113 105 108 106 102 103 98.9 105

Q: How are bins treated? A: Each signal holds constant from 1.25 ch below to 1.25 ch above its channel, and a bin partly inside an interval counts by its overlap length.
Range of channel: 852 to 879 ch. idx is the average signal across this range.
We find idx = 129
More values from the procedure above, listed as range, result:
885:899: 113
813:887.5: 131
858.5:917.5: 119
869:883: 128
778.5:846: 126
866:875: 129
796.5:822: 124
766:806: 116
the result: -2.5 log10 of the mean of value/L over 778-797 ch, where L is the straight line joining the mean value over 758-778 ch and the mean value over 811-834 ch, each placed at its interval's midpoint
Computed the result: 0.05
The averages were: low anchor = 115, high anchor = 132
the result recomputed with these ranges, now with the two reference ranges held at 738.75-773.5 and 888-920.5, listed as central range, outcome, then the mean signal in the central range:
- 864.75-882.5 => -0.17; 129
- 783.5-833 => -0.11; 125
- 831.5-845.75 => -0.21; 135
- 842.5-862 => -0.19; 132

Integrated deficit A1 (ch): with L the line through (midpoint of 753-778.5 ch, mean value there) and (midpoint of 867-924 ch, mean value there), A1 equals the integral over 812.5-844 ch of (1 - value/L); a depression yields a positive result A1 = -4.9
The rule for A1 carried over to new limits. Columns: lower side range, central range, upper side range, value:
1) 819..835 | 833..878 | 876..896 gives -1.67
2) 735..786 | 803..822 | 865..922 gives -1.78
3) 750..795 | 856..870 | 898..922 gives -2.52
